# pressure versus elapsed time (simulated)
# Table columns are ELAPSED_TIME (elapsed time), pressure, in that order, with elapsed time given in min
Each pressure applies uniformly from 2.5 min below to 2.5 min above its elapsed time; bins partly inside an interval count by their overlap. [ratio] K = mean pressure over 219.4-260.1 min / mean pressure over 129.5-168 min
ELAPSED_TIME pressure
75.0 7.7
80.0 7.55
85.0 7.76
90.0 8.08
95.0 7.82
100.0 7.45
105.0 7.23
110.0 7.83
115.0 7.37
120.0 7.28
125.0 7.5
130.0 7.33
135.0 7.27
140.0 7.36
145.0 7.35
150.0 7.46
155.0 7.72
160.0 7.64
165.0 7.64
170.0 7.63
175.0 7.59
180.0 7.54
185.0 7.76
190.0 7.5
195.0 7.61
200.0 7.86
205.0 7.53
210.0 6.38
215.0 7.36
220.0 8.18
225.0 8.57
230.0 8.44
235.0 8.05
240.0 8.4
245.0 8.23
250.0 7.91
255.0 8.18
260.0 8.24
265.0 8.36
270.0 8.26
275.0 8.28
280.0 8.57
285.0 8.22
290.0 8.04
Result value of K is 1.10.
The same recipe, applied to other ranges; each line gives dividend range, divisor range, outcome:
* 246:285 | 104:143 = 1.12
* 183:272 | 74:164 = 1.05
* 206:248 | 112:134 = 1.08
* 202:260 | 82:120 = 1.04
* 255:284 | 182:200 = 1.09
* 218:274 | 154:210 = 1.09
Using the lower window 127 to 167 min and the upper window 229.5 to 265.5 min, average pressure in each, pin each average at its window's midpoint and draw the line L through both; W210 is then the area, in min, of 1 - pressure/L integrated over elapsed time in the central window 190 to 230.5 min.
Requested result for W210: 1.2 min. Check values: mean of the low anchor 7.47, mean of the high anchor 8.21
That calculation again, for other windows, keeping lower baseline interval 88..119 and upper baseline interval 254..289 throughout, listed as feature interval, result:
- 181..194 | 0.5 min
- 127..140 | 0.7 min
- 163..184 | 0.8 min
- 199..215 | 1.6 min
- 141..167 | 0.9 min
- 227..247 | -0.3 min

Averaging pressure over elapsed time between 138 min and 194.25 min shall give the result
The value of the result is 7.57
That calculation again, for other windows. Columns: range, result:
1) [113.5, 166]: 7.44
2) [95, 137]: 7.43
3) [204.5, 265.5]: 7.99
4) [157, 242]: 7.74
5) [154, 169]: 7.66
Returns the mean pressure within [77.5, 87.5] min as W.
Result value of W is 7.65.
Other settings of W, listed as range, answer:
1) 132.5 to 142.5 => 7.32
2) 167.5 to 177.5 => 7.61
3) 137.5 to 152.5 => 7.39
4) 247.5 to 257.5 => 8.04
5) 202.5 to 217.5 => 7.09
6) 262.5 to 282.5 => 8.37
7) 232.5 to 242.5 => 8.22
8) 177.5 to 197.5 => 7.6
